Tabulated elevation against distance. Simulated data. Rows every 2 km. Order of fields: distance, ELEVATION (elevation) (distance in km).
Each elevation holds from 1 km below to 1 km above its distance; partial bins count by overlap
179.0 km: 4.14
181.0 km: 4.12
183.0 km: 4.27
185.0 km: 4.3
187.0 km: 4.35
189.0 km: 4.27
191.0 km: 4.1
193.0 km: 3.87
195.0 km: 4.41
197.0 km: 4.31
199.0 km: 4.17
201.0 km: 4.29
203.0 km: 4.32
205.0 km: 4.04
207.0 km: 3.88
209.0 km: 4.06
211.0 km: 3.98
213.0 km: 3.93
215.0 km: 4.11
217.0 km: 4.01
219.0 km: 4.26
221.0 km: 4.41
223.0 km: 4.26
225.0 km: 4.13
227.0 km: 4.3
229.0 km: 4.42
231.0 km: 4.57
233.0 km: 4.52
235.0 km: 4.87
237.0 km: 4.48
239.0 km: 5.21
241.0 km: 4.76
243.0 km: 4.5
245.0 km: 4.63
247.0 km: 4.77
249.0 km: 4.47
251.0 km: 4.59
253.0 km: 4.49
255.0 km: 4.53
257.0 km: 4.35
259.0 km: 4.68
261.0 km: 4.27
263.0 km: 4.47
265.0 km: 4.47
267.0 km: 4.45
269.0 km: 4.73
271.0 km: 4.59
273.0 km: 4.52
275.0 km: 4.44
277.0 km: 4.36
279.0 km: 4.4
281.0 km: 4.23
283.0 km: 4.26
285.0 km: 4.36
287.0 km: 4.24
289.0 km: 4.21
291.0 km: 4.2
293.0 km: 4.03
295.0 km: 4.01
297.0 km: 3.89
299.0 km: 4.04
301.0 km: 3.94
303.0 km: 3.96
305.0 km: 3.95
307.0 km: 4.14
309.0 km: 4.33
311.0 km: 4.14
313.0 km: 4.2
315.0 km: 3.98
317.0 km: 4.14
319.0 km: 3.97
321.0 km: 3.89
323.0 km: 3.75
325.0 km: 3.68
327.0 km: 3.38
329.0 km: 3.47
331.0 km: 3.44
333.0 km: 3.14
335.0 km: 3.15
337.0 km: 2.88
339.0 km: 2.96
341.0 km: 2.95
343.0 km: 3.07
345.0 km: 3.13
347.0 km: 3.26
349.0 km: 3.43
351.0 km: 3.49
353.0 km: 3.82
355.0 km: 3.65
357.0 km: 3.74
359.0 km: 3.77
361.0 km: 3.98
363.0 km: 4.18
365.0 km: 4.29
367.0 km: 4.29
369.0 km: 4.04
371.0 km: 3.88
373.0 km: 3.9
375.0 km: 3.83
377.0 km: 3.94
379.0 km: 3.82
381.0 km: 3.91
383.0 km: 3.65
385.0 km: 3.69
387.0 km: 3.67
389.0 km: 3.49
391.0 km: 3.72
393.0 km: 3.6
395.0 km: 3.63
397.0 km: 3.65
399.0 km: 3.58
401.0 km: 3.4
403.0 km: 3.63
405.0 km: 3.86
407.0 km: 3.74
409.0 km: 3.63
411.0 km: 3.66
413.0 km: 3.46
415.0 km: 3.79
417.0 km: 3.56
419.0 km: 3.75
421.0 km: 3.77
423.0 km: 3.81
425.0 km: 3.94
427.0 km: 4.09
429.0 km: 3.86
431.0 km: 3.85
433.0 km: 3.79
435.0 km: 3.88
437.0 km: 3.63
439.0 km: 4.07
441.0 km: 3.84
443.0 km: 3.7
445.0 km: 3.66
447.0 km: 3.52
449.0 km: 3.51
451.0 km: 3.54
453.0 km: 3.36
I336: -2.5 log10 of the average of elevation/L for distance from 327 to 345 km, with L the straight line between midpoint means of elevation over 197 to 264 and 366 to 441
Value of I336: 0.26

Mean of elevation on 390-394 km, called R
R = 3.66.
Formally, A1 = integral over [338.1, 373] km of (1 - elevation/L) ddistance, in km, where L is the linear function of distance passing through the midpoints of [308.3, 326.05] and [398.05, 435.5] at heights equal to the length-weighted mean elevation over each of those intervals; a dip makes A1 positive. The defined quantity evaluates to 2.2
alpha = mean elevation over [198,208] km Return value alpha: 4.14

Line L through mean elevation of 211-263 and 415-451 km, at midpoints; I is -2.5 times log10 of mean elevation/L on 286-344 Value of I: 0.12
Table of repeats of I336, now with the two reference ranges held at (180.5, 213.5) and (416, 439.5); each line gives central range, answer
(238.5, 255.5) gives -0.14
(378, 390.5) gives 0.05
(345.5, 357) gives 0.12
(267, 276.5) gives -0.12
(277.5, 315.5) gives -0.03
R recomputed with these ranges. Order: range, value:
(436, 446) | 3.78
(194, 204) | 4.3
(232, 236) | 4.7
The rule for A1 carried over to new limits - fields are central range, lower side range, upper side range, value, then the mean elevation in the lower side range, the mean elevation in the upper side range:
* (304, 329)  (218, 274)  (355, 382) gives 1.5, 4.52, 3.96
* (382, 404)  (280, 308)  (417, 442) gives 1.7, 4.1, 3.84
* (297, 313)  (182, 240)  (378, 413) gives -0.4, 4.28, 3.66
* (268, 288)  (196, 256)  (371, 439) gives -1.1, 4.38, 3.74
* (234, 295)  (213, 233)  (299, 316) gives -4.4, 4.27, 4.08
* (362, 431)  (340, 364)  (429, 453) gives -3.0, 3.54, 3.72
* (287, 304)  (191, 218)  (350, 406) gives -0.5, 4.11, 3.79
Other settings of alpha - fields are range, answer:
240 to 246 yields 4.63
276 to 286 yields 4.32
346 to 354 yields 3.5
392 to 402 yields 3.57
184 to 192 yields 4.25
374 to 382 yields 3.88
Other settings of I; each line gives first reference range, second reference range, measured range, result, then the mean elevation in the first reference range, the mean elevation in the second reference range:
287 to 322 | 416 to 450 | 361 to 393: 0.01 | 4.07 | 3.78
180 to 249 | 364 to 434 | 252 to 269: -0.07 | 4.32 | 3.78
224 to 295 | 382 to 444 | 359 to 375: -0.03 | 4.46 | 3.72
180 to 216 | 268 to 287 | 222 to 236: -0.04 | 4.15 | 4.42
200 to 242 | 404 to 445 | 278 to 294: -0.02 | 4.32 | 3.78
